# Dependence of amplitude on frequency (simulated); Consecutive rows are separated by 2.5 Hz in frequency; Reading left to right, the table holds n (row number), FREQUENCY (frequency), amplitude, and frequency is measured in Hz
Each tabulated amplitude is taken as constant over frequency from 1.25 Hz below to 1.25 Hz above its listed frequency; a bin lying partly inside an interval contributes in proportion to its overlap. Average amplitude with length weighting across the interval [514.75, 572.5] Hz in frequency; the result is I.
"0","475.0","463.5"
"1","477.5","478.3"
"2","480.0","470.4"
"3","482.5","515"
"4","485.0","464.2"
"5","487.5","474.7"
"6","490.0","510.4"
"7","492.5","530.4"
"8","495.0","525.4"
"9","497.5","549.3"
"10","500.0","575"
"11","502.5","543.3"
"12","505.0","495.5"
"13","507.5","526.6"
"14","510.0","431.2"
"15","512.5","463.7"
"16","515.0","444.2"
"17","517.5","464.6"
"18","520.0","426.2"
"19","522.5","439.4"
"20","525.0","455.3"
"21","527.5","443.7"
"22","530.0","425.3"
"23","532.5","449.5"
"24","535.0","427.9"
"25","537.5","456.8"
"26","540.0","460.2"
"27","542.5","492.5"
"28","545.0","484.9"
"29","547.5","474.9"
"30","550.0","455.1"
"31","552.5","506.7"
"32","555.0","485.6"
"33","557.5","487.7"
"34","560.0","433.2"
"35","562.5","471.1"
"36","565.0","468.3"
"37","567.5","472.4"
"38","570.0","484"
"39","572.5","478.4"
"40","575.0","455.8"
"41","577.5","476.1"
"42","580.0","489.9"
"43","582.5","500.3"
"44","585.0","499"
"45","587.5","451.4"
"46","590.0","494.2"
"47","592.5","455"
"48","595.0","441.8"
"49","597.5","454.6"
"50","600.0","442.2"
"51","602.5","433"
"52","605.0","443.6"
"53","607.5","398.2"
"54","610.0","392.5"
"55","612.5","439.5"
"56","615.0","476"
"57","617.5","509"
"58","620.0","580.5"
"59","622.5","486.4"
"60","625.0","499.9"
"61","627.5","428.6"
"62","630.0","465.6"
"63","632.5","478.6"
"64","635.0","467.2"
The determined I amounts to 462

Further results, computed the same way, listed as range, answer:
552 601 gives 472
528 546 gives 456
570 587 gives 482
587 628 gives 461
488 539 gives 479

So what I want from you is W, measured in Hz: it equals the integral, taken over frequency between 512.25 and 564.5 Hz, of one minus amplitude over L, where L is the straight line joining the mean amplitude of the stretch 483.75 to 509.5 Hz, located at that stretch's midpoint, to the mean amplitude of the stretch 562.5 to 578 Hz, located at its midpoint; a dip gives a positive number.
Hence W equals 3.37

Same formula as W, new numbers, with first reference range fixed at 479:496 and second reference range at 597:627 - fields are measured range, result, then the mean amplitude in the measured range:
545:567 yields 0.2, 473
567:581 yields -0.1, 476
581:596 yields -0.2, 474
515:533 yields 1.7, 443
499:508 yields -0.7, 535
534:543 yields 0.5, 457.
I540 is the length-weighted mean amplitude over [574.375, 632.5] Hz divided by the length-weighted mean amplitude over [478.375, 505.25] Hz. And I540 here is 0.91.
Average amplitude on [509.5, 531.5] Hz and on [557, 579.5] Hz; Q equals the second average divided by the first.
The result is 1.1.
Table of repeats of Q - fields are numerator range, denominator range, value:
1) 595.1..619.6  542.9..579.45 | 0.94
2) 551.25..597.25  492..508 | 0.89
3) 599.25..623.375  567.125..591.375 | 0.96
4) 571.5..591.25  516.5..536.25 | 1.09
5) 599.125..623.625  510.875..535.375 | 1.04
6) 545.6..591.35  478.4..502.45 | 0.93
